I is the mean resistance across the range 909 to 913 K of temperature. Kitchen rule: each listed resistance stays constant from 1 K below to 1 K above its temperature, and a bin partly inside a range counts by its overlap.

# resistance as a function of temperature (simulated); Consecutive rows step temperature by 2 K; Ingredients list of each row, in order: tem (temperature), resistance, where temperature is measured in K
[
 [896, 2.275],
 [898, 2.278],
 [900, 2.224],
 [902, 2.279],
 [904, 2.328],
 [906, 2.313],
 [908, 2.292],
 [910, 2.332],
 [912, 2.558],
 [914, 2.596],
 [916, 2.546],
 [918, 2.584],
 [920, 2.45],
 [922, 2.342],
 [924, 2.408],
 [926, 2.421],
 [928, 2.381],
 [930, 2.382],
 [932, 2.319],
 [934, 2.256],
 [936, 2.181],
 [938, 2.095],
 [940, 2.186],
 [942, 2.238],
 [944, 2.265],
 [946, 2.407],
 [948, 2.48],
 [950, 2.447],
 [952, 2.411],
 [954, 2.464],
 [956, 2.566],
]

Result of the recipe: 2.44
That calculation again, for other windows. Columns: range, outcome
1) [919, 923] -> 2.4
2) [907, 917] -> 2.46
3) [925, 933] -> 2.38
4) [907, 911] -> 2.31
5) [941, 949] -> 2.35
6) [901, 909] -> 2.3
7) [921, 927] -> 2.39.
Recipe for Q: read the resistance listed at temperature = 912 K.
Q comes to 2.558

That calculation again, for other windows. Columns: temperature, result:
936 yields 2.181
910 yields 2.332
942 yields 2.238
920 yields 2.45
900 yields 2.224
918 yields 2.584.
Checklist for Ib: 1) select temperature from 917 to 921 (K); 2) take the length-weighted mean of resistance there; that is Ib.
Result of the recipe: 2.52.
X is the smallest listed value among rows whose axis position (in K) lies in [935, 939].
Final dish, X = 2.095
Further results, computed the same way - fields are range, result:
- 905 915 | 2.292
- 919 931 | 2.342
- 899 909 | 2.224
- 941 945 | 2.238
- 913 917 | 2.546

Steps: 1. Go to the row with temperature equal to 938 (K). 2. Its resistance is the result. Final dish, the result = 2.095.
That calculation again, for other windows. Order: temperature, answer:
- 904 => 2.328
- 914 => 2.596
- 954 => 2.464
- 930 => 2.382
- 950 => 2.447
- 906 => 2.313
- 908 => 2.292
